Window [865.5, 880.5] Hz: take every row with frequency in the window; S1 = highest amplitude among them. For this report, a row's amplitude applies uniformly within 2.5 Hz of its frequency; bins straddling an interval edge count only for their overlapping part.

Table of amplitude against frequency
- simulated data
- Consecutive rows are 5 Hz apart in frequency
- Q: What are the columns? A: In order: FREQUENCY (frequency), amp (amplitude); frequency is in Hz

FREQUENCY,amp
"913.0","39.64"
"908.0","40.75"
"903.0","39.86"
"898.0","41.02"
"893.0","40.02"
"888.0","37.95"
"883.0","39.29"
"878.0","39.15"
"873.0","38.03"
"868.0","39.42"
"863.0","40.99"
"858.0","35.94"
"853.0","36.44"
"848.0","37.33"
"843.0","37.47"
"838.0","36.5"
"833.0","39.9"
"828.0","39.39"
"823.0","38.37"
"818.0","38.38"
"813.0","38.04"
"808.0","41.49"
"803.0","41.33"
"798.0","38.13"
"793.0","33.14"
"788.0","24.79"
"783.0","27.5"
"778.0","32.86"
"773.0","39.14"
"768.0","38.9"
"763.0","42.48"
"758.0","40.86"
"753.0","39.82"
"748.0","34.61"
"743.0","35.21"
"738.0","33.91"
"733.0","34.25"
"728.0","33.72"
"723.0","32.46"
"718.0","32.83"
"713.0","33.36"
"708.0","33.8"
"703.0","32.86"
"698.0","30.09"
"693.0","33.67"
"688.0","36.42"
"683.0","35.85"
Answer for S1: 39.42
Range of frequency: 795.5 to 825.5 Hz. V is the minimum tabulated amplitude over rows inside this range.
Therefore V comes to 38.04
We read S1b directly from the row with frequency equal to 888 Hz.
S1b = 37.95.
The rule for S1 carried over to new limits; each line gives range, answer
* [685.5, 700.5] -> 36.42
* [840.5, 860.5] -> 37.47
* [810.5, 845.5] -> 39.9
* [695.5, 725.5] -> 33.8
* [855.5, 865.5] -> 40.99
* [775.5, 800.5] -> 38.13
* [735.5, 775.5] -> 42.48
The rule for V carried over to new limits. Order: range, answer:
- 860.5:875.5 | 38.03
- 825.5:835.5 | 39.39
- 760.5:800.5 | 24.79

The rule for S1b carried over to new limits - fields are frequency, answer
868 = 39.42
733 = 34.25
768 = 38.9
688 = 36.42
